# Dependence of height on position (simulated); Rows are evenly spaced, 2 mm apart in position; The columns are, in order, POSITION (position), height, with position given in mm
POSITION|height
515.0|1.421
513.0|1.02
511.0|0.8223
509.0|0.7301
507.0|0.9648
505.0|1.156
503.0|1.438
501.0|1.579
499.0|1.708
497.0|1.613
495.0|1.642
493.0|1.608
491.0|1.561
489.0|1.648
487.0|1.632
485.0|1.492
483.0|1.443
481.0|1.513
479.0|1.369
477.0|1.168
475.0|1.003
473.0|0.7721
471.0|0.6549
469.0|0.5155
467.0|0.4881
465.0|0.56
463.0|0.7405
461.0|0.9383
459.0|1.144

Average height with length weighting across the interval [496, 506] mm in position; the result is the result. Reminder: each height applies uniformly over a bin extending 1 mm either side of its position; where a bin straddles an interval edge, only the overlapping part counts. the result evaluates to 1.5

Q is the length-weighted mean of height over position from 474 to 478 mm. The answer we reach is 1.09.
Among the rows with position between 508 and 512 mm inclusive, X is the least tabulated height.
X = 0.7301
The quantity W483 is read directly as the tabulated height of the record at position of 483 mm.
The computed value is 1.443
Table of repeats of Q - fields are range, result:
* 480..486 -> 1.48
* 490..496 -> 1.6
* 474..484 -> 1.3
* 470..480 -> 0.993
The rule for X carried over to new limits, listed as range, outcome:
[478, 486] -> 1.369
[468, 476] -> 0.5155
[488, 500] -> 1.561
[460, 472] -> 0.4881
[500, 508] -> 0.9648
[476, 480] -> 1.168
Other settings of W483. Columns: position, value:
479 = 1.369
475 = 1.003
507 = 0.9648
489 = 1.648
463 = 0.7405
